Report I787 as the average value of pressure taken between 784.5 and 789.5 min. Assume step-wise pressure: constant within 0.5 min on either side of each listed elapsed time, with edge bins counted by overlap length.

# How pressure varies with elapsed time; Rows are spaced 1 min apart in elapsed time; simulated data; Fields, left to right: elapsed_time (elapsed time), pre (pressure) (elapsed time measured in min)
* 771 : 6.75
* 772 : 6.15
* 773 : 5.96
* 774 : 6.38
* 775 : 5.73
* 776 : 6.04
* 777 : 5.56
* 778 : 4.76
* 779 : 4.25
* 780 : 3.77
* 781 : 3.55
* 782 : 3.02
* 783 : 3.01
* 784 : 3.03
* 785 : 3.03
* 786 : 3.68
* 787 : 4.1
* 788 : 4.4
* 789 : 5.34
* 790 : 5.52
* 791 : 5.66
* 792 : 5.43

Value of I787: 4.11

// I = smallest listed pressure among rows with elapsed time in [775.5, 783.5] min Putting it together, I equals 3.01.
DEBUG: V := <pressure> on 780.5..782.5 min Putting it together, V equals 3.29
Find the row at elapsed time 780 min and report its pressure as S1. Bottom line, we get 3.77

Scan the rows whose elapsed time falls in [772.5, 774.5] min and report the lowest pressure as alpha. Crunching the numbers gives 5.96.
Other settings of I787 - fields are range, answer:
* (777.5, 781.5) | 4.08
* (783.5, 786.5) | 3.25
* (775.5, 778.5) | 5.45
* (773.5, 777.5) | 5.93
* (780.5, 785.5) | 3.13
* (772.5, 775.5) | 6.02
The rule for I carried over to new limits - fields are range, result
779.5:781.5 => 3.55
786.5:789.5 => 4.1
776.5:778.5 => 4.76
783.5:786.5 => 3.03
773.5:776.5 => 5.73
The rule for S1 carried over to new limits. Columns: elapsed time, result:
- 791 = 5.66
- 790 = 5.52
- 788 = 4.4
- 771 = 6.75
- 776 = 6.04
